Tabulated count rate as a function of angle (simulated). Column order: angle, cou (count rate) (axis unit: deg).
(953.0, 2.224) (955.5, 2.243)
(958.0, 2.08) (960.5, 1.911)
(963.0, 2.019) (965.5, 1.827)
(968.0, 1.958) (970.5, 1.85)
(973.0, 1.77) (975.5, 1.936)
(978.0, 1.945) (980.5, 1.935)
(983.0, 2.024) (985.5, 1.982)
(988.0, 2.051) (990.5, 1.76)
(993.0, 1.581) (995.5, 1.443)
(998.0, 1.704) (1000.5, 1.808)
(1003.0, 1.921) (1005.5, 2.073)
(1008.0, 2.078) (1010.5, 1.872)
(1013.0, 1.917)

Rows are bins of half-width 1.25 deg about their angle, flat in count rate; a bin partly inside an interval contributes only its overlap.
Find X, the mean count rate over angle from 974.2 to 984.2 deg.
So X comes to 1.96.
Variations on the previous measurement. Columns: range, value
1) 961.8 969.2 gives 1.93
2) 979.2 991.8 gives 1.95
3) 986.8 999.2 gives 1.71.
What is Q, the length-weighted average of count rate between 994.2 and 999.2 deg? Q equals 1.57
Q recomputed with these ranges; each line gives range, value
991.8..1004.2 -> 1.69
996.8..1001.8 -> 1.76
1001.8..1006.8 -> 2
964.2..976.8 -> 1.87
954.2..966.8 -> 2.02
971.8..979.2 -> 1.88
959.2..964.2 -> 1.97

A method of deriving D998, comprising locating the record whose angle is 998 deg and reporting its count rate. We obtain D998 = 1.704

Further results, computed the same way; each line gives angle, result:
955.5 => 2.243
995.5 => 1.443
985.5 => 1.982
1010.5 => 1.872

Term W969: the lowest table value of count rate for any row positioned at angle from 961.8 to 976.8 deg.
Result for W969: 1.77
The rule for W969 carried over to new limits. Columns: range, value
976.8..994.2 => 1.581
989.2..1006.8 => 1.443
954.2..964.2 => 1.911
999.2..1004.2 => 1.808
